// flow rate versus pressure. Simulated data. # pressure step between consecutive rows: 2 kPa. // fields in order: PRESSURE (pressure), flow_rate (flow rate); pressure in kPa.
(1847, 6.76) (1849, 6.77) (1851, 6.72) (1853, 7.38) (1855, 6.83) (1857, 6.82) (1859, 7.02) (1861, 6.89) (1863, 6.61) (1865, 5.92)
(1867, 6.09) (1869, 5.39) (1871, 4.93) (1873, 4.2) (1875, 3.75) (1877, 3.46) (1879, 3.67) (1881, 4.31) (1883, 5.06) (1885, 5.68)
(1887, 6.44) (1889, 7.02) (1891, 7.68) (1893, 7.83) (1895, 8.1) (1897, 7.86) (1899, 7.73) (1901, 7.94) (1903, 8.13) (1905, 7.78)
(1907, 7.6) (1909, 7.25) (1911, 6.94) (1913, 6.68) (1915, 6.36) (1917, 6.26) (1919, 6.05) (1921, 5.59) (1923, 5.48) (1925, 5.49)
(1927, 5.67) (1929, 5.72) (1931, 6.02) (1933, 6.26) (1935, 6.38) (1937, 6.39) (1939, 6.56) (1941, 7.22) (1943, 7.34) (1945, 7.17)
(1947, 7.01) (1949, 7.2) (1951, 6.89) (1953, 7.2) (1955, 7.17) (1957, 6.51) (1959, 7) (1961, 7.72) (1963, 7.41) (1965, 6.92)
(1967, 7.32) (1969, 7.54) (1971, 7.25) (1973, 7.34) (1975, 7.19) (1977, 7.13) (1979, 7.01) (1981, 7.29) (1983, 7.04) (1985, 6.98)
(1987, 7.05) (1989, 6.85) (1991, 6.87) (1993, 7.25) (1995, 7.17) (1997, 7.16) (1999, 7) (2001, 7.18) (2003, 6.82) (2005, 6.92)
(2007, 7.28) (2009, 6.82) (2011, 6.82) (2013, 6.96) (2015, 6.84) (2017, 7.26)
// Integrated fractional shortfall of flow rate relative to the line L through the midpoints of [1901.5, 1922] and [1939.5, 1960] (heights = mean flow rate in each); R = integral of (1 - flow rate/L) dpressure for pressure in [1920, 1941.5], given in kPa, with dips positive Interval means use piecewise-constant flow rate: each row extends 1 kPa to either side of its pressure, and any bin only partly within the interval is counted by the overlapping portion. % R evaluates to 2.9 kPa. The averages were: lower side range 6.89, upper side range 7.06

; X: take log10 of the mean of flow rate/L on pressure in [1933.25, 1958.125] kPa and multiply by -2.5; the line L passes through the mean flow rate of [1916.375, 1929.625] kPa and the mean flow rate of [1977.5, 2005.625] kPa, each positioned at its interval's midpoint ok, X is -0.121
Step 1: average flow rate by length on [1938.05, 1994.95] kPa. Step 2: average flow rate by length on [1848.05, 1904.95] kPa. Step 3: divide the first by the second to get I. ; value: 1.13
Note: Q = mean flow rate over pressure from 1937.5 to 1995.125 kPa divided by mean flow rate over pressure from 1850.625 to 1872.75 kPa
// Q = 1.12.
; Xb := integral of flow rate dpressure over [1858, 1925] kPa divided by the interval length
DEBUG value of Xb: 6.28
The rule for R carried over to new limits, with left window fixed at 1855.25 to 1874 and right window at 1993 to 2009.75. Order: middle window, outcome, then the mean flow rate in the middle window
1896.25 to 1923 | -2.8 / 7.02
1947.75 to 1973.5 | -1.7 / 7.19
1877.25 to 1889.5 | 2.0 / 5.18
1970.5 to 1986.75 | -0.6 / 7.15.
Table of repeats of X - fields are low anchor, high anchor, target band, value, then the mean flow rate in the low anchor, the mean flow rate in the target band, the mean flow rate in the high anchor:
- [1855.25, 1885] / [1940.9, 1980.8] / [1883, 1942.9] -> -0.10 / 5.35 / 6.74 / 7.18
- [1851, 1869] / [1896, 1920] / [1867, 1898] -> 0.21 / 6.62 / 5.7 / 7.21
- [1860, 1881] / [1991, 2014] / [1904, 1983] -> -0.11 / 5.05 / 6.81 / 7.03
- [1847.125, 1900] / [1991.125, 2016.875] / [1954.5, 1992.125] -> -0.05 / 6.17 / 7.14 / 7.02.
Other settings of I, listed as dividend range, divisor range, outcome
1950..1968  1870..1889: 1.50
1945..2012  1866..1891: 1.39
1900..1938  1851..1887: 1.17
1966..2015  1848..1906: 1.12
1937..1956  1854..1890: 1.27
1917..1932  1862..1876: 1.09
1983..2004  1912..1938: 1.17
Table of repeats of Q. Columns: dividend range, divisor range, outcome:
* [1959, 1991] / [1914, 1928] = 1.23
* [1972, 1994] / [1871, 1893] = 1.35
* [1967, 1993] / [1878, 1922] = 1.06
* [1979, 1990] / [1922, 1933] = 1.23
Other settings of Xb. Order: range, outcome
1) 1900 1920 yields 7.1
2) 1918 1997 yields 6.82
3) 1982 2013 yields 7.01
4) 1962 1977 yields 7.27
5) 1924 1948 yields 6.44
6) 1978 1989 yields 7.05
